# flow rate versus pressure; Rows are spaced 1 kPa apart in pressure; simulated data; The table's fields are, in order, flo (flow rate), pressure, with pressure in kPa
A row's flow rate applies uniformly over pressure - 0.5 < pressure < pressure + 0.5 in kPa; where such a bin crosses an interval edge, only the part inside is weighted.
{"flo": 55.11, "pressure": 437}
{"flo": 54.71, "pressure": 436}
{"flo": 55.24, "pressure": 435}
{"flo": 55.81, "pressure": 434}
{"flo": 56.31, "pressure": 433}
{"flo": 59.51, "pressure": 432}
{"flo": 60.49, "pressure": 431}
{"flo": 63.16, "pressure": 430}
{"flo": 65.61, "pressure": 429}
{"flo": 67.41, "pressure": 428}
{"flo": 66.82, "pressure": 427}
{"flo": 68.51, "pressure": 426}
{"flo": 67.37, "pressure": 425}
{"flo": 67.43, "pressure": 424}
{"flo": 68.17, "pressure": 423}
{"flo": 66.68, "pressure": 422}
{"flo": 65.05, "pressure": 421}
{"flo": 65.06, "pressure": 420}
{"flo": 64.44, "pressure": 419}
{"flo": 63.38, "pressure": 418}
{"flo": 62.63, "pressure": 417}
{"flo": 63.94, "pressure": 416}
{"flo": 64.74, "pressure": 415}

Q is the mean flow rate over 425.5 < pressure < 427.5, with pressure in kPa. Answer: 67.7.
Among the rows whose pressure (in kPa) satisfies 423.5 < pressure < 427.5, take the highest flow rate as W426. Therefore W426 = 68.51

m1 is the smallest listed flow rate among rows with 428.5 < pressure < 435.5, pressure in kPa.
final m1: 55.24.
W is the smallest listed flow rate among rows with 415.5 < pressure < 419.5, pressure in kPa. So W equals 62.63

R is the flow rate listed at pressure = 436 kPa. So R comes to 54.71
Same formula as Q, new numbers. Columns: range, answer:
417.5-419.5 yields 63.9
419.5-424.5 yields 66.5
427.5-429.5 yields 66.5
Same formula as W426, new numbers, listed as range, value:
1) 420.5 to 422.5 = 66.68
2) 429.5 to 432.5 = 63.16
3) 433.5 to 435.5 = 55.81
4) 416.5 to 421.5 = 65.06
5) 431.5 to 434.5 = 59.51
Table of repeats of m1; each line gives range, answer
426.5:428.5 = 66.82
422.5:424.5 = 67.43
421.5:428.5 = 66.68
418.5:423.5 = 64.44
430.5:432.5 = 59.51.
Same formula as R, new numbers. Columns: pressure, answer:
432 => 59.51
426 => 68.51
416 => 63.94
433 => 56.31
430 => 63.16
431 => 60.49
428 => 67.41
